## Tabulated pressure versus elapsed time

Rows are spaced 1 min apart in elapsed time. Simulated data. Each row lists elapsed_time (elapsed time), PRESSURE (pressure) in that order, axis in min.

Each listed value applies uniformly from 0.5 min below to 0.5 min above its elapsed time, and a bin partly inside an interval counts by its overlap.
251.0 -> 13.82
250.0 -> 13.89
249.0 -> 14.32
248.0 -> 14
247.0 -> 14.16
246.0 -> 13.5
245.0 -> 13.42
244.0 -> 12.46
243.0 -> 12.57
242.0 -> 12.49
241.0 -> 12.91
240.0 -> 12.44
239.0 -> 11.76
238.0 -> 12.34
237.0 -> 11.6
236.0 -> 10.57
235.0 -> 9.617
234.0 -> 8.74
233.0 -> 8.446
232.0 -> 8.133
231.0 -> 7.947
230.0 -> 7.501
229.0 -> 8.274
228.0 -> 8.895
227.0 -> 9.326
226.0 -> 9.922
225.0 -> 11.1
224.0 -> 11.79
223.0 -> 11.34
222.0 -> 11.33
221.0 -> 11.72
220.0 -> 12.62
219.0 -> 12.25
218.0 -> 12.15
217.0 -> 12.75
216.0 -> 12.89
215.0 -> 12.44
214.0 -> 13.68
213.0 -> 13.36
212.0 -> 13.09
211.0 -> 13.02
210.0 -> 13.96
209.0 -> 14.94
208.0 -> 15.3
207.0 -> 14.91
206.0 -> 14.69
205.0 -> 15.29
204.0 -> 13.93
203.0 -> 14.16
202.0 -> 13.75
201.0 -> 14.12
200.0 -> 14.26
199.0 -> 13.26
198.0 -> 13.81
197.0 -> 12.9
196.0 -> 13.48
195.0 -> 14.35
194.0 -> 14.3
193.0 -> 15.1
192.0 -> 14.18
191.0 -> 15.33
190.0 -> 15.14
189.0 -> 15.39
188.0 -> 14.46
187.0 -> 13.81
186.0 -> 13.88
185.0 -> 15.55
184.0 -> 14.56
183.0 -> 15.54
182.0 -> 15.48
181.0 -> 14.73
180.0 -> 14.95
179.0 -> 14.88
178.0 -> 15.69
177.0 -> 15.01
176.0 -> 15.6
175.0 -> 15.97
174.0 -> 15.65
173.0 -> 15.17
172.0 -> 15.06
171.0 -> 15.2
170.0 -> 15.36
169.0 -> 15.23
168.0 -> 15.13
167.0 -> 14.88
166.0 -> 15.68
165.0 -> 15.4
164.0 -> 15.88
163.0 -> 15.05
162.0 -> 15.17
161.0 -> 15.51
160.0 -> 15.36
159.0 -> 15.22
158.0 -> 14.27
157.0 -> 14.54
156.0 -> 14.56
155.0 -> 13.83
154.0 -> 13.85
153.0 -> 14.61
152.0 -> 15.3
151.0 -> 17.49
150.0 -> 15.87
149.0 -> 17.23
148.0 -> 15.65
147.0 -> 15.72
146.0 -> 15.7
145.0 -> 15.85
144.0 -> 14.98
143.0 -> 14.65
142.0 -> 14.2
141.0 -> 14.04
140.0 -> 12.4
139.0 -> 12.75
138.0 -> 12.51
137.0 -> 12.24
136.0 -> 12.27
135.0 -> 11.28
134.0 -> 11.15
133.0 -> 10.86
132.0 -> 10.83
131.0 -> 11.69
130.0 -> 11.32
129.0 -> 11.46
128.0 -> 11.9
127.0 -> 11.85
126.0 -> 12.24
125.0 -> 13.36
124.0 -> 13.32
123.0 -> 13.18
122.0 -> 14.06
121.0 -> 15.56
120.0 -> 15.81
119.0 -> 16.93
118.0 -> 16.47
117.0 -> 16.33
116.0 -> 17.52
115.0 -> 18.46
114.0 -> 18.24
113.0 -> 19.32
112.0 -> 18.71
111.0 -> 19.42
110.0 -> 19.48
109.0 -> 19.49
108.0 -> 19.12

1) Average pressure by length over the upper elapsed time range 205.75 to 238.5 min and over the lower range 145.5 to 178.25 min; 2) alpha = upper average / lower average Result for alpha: 0.8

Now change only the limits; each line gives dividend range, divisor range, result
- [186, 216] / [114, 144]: 1.04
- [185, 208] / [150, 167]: 0.95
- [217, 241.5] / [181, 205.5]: 0.73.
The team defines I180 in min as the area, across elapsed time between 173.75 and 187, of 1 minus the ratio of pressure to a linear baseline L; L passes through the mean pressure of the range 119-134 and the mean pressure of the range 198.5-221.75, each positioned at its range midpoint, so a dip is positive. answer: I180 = -1.8 min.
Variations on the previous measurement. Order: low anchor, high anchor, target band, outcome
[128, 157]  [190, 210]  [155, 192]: -2.8 min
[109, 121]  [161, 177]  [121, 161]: 6.9 min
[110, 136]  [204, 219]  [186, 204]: -0.5 min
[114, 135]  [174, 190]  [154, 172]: -0.5 min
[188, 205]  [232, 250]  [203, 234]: 3.1 min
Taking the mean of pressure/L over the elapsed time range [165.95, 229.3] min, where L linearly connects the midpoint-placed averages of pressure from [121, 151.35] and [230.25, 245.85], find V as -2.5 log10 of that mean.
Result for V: -0.16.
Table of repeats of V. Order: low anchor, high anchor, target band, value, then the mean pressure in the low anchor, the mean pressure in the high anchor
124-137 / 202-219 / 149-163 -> -0.22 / 11.8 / 13.7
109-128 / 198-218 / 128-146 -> 0.23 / 16.1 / 13.8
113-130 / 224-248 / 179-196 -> -0.18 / 14.8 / 10.9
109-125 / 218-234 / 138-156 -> 0.01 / 16.8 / 10.1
